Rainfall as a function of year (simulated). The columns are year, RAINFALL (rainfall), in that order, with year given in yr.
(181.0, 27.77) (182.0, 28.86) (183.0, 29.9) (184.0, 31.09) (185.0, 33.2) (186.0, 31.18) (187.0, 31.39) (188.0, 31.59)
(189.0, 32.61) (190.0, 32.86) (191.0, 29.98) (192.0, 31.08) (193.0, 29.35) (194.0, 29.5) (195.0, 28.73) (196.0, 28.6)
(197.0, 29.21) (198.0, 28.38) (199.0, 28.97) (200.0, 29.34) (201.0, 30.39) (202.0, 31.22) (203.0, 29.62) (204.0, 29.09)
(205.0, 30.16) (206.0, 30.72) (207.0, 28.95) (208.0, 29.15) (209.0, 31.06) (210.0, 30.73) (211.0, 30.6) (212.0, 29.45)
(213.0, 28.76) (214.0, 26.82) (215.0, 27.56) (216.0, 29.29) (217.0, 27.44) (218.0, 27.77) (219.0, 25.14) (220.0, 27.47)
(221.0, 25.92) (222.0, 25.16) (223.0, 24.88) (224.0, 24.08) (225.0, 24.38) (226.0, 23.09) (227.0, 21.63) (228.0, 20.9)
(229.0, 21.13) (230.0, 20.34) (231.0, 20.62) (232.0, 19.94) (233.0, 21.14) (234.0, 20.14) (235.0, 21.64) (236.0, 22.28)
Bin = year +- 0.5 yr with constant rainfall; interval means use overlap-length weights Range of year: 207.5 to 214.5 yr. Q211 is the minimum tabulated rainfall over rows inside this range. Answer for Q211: 26.82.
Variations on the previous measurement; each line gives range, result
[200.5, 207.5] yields 28.95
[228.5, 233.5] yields 19.94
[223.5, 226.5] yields 23.09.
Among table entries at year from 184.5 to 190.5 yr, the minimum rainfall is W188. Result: 31.18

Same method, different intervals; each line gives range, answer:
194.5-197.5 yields 28.6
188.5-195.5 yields 28.73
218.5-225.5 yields 24.08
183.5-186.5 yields 31.09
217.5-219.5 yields 25.14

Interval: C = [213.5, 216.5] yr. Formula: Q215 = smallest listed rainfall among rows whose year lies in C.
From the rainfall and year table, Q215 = 26.82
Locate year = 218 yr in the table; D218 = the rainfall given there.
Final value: 27.77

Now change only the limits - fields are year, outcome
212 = 29.45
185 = 33.2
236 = 22.28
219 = 25.14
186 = 31.18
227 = 21.63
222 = 25.16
